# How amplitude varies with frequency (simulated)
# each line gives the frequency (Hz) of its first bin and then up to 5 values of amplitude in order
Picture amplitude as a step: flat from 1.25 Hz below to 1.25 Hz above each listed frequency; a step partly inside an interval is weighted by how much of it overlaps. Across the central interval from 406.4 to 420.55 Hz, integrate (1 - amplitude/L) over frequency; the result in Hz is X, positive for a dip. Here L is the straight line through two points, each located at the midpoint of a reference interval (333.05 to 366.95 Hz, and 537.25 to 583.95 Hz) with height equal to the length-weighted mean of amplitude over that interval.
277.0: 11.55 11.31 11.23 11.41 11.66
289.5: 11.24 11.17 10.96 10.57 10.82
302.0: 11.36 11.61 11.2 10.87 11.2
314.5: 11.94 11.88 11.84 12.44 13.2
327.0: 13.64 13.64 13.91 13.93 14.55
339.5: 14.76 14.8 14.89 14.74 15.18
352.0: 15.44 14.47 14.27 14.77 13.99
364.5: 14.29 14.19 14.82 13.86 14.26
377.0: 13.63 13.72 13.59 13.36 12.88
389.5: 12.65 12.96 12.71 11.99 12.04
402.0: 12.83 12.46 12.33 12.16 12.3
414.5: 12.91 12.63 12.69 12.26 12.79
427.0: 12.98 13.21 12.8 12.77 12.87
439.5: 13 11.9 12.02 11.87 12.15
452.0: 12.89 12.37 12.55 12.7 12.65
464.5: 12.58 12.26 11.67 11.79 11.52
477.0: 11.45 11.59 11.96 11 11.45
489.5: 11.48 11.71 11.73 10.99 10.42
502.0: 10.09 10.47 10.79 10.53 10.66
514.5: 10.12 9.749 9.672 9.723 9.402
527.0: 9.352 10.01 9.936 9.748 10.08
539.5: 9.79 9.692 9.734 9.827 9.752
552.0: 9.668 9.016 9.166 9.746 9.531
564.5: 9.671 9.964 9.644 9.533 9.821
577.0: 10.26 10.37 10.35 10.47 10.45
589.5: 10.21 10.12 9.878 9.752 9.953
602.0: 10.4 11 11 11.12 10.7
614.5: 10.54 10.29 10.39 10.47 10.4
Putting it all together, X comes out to 0.7 Hz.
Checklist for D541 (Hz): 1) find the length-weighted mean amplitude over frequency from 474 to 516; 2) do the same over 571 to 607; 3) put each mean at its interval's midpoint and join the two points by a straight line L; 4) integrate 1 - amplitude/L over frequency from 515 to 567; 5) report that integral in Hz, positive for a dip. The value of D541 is 4.7 Hz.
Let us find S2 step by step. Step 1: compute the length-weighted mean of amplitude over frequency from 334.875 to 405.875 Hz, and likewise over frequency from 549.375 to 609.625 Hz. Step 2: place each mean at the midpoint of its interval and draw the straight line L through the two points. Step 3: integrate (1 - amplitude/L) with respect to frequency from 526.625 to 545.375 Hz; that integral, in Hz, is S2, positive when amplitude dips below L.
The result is 1.7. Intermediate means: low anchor 13.9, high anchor 10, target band 9.81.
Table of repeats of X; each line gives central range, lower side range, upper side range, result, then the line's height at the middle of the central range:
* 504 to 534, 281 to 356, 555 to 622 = 2.21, 10.8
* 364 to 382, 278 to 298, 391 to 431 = -2.84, 12.2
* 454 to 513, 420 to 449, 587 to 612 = 2.13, 11.9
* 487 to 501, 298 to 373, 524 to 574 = -0.83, 10.6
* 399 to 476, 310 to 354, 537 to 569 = -4.86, 11.7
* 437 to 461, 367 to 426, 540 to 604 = -0.72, 12.1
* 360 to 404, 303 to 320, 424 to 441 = -3.93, 12.3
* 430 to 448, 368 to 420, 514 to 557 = -0.83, 11.9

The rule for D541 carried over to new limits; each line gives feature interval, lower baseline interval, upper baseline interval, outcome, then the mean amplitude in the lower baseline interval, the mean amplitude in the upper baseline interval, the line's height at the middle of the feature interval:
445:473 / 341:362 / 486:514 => -0.8 Hz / 14.8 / 10.9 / 12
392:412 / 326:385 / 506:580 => 1.2 Hz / 14.3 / 9.82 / 13.2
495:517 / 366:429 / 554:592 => 1.2 Hz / 13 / 9.91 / 11.1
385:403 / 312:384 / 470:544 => 0.5 Hz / 13.9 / 10.6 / 12.9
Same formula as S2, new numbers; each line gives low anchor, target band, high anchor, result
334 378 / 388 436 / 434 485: 2.3 Hz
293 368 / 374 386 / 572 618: -1.0 Hz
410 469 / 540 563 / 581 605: 2.7 Hz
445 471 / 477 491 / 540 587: 0.3 Hz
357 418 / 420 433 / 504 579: -0.4 Hz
